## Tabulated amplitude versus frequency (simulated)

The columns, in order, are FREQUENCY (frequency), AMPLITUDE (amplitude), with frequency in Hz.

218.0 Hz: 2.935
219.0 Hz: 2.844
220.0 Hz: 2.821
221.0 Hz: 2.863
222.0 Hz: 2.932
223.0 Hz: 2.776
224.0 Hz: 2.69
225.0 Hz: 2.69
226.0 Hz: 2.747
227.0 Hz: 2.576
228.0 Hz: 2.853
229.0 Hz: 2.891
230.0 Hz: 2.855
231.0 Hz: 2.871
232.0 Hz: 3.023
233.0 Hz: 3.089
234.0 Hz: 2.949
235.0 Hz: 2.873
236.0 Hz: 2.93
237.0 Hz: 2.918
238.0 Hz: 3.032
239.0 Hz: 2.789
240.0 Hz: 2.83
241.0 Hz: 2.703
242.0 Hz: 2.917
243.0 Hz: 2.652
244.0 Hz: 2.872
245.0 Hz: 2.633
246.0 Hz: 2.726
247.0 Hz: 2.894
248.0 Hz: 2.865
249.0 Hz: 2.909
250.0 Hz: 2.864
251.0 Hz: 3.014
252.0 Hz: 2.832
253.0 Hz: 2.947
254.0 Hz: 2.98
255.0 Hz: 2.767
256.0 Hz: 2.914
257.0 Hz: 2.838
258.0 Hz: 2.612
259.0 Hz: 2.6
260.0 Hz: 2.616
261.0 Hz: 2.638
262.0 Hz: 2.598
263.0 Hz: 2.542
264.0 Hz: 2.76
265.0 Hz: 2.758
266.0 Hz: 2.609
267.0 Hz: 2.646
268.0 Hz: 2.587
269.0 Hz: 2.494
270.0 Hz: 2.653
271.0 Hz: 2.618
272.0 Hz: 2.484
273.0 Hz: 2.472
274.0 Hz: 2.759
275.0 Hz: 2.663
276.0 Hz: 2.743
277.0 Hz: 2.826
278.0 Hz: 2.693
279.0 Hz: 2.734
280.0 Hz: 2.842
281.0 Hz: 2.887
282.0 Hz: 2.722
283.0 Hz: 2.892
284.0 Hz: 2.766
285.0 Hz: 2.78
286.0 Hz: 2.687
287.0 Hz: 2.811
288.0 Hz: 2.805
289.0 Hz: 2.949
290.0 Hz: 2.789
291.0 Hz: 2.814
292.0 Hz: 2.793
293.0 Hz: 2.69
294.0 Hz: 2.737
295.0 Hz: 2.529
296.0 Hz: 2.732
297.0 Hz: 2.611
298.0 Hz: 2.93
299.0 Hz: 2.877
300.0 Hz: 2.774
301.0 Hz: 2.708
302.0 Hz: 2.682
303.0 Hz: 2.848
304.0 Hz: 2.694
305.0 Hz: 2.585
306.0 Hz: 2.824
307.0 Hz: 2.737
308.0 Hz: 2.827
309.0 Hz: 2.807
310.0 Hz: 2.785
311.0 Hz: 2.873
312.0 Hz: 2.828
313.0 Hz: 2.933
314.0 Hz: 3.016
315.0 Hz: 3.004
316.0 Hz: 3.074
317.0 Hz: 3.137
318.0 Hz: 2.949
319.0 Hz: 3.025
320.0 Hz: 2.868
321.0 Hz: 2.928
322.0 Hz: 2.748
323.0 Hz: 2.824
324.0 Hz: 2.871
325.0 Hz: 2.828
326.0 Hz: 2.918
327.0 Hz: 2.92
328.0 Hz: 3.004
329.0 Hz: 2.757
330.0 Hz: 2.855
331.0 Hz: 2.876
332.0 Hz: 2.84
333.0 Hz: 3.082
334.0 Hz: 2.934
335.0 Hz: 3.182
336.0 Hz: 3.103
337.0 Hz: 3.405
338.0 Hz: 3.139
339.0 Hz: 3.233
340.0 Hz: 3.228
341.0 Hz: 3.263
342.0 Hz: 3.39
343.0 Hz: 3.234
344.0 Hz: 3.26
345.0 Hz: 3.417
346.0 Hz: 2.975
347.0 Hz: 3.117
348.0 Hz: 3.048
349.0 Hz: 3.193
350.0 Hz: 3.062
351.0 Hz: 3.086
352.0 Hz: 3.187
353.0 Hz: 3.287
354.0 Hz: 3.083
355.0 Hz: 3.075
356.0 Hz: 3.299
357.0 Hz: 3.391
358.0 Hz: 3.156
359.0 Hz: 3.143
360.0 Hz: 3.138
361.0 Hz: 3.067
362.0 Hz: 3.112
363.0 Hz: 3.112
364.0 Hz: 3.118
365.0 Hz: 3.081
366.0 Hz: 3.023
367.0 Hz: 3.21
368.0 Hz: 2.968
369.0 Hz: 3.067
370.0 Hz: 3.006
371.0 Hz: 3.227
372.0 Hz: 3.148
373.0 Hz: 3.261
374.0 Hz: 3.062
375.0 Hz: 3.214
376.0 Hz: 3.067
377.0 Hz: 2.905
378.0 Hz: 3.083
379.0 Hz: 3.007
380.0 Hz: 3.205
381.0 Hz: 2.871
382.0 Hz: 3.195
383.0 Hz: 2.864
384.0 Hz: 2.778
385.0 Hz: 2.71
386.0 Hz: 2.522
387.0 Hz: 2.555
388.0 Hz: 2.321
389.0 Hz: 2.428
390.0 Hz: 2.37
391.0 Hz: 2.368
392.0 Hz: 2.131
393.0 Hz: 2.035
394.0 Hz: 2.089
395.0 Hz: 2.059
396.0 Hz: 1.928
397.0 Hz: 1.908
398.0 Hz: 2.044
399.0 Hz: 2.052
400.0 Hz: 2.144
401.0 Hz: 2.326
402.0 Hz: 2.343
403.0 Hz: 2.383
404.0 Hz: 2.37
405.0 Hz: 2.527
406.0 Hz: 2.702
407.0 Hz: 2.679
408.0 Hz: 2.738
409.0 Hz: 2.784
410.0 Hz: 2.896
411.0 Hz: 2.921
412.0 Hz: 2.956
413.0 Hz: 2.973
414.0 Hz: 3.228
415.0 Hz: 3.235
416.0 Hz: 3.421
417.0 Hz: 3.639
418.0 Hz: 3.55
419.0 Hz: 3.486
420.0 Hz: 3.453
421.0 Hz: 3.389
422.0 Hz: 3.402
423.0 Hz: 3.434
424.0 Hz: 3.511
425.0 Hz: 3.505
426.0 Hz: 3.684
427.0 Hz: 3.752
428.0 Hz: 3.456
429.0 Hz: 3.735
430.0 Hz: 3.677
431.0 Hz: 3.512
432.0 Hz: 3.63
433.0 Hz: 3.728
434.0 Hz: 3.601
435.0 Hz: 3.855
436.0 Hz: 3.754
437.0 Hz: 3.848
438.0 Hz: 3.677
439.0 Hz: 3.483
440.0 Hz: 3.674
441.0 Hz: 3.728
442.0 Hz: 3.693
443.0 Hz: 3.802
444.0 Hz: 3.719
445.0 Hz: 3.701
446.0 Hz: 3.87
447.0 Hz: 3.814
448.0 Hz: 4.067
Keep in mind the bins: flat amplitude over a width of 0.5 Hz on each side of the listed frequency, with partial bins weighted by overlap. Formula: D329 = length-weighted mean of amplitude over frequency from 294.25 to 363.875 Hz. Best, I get 2.99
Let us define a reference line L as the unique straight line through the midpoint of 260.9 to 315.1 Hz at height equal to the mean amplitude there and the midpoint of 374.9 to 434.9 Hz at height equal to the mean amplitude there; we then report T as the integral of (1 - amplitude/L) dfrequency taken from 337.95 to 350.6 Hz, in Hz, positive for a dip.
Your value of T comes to -1.7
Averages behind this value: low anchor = 2.74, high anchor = 2.91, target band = 3.2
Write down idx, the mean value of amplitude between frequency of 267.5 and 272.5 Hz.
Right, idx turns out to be 2.57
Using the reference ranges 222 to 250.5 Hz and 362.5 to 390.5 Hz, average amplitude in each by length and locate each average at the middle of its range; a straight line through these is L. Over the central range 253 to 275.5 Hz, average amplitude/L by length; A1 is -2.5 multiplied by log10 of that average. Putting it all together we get 0.07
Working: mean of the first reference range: 2.84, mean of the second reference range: 2.94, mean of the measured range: 2.67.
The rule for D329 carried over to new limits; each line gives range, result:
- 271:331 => 2.81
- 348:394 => 2.95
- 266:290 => 2.72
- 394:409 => 2.31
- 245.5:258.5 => 2.86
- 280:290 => 2.81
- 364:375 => 3.11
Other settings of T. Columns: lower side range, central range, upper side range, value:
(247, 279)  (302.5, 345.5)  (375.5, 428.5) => -3.3 Hz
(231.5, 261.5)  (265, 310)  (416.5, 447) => 4.3 Hz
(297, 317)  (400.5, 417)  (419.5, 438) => 3.2 Hz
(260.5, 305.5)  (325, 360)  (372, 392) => -4.3 Hz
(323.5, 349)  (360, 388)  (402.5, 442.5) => 1.6 Hz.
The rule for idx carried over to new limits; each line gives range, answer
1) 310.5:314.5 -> 2.91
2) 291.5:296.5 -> 2.7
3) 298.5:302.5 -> 2.76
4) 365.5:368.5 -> 3.07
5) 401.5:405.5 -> 2.41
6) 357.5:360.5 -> 3.15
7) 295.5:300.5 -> 2.78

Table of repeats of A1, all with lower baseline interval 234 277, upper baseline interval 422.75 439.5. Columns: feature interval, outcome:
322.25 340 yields 0.05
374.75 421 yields 0.27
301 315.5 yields 0.08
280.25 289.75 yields 0.03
